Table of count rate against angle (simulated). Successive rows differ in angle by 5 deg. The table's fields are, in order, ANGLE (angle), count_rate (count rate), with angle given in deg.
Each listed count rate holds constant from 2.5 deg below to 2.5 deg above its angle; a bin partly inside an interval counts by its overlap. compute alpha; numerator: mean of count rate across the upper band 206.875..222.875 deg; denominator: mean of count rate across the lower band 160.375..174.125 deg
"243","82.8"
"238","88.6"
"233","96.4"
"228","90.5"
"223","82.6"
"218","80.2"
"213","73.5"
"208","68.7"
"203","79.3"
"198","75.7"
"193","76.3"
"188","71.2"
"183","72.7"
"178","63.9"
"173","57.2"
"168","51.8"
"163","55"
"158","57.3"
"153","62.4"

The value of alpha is 1.4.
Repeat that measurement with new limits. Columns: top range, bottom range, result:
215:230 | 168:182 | 1.39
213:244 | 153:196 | 1.36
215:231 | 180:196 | 1.15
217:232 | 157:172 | 1.57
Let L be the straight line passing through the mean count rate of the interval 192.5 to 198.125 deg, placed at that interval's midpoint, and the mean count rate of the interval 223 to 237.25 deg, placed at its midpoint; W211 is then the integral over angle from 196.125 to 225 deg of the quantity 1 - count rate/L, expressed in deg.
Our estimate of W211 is 2.1 deg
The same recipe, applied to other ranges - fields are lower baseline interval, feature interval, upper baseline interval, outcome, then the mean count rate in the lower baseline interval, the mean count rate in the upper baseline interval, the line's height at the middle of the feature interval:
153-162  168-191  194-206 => 1.1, 58.3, 77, 68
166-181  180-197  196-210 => -1.7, 58.3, 74.7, 66.7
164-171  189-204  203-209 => -1.8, 52.9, 73.1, 68.1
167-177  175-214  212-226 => -3.0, 56.3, 79.8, 67.5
